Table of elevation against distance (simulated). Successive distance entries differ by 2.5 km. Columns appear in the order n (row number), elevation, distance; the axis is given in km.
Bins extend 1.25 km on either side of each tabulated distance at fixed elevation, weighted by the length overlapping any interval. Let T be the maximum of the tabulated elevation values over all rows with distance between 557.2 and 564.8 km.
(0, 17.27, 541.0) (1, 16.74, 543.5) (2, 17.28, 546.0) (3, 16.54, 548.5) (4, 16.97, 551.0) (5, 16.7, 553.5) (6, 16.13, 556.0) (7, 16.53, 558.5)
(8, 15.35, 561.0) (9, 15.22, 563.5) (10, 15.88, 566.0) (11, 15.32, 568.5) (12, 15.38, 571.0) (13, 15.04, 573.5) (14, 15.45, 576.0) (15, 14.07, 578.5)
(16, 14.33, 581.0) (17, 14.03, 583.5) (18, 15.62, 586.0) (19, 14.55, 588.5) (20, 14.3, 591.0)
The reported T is 16.53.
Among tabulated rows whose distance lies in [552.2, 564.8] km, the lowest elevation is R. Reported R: 15.22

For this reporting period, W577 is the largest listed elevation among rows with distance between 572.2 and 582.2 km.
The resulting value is 15.45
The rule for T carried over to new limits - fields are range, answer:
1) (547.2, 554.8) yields 16.97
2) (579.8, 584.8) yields 14.33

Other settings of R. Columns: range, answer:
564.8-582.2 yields 14.07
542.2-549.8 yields 16.54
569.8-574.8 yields 15.04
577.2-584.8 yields 14.03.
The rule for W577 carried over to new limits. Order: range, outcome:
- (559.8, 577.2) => 15.88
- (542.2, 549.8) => 17.28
